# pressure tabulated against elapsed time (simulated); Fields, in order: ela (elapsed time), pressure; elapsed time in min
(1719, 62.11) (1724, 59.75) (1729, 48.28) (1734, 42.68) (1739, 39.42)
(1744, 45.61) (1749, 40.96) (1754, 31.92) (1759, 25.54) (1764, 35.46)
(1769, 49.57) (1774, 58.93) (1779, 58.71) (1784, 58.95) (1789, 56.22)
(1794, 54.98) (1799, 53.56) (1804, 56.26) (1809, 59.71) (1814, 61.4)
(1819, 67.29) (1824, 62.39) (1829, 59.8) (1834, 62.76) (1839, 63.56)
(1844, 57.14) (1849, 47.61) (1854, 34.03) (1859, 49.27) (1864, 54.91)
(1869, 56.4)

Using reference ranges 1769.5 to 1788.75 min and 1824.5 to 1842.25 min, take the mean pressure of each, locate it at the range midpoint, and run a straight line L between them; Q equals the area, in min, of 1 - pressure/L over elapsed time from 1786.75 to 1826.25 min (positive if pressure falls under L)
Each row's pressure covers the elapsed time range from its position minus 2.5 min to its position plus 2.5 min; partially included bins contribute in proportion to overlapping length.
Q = 0.5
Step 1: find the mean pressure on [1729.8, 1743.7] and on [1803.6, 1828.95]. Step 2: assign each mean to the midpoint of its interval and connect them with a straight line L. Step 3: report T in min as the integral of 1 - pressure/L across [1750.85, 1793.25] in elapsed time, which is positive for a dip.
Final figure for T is 3.7 min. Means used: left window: 42.7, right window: 61.7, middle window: 47.2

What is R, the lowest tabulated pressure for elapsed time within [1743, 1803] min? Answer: 25.54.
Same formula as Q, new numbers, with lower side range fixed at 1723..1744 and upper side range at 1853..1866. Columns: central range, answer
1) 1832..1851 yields -4.40 min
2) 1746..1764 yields 5.03 min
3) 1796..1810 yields -2.78 min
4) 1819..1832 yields -4.27 min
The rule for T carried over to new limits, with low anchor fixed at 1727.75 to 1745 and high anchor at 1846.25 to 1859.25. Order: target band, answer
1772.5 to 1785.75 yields -4.75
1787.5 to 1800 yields -3.39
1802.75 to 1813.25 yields -3.79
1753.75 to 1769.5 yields 3.28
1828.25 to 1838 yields -4.28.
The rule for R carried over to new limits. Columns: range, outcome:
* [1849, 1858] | 34.03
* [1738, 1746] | 39.42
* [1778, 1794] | 54.98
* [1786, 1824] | 53.56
